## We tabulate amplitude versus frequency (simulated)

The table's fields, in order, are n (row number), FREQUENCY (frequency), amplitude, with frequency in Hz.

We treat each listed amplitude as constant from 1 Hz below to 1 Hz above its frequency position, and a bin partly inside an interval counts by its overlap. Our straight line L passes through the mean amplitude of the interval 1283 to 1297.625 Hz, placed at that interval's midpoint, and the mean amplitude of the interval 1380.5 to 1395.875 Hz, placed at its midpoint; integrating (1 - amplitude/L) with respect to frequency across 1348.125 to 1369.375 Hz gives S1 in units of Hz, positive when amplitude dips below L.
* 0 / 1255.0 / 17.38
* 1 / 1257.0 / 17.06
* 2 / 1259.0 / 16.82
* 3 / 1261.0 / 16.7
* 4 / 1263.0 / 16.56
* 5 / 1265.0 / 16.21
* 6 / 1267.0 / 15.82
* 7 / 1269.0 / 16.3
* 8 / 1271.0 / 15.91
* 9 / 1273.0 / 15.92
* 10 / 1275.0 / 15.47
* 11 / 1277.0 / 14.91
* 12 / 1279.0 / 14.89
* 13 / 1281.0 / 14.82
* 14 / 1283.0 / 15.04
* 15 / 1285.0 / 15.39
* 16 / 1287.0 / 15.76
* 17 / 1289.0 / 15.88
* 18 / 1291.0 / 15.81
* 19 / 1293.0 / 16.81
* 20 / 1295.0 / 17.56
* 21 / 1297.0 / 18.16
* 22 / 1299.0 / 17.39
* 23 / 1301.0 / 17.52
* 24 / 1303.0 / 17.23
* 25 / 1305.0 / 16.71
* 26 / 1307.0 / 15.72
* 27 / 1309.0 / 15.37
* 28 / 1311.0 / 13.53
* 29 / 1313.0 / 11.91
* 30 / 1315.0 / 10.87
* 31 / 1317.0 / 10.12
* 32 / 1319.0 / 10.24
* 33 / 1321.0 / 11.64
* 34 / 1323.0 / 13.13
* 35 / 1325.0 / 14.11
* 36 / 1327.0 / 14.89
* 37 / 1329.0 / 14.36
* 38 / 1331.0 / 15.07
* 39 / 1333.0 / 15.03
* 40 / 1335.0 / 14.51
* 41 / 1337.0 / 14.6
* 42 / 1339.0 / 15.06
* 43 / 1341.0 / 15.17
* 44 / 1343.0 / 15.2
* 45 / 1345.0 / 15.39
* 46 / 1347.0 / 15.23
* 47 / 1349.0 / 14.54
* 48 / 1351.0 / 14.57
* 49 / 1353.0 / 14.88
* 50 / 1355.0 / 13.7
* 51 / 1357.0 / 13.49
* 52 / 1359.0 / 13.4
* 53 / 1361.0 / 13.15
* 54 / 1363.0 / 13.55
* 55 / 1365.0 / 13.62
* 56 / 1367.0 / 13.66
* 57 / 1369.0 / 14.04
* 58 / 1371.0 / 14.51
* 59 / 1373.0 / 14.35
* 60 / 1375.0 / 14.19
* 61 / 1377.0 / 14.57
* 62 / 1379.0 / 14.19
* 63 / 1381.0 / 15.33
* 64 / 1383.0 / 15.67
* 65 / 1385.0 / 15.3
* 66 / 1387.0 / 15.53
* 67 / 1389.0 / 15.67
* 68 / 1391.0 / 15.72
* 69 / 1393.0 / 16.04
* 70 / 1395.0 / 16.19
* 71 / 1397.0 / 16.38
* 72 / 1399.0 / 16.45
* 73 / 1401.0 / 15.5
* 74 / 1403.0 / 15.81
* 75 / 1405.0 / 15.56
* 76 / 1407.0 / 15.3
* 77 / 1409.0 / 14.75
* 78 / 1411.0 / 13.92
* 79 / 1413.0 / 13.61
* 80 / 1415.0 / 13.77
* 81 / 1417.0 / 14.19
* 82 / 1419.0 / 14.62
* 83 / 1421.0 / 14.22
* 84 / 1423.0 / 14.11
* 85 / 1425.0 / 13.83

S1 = 2.7 Hz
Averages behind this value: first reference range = 16.3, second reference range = 15.7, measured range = 13.9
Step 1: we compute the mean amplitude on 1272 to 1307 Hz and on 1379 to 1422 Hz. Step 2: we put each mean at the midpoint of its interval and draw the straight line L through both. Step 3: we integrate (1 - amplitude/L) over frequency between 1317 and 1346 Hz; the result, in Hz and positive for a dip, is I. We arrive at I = 3.2 Hz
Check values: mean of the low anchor 16.2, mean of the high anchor 15.2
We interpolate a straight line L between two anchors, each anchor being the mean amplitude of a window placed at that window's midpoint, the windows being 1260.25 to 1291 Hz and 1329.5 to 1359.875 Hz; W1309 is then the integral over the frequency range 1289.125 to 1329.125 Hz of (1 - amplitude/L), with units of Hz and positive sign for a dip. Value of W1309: 1.38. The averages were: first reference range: 15.7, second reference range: 14.7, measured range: 14.7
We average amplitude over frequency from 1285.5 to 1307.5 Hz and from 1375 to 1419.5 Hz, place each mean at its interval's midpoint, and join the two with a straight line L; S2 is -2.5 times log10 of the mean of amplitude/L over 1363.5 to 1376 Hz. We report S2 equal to 0.11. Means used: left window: 16.8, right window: 15.2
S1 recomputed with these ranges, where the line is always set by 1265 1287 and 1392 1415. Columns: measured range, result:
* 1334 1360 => 1.37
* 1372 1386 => 0.52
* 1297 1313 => -0.62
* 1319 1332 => 1.56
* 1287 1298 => -0.90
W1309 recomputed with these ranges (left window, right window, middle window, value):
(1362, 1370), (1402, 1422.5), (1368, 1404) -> -3.1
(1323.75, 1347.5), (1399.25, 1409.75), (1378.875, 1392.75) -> -0.1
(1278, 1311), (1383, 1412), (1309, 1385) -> 9.1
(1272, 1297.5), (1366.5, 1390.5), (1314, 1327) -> 2.9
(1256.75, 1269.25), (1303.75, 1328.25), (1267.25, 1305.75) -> -3.1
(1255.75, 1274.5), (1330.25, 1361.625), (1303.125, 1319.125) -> 2.0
